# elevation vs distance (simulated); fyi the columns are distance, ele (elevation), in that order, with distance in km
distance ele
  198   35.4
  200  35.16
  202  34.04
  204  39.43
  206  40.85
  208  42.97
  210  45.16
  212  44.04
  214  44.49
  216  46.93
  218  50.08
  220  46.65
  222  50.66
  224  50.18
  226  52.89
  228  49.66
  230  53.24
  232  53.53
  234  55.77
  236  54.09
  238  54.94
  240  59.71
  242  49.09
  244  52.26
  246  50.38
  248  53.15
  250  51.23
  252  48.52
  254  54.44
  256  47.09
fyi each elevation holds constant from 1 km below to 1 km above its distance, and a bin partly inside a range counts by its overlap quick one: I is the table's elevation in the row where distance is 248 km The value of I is 53.15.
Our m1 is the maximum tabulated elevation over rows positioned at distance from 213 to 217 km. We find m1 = 46.93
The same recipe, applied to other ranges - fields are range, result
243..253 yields 53.15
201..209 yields 42.97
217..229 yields 52.89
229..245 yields 59.71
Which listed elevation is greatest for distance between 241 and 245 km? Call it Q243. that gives 52.26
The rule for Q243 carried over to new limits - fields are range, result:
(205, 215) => 45.16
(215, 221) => 50.08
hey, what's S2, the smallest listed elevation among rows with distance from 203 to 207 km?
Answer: 39.43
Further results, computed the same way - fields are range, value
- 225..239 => 49.66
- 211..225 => 44.04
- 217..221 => 46.65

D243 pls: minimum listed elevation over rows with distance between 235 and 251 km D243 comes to 49.09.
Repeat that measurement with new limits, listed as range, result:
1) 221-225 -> 50.18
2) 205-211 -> 40.85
